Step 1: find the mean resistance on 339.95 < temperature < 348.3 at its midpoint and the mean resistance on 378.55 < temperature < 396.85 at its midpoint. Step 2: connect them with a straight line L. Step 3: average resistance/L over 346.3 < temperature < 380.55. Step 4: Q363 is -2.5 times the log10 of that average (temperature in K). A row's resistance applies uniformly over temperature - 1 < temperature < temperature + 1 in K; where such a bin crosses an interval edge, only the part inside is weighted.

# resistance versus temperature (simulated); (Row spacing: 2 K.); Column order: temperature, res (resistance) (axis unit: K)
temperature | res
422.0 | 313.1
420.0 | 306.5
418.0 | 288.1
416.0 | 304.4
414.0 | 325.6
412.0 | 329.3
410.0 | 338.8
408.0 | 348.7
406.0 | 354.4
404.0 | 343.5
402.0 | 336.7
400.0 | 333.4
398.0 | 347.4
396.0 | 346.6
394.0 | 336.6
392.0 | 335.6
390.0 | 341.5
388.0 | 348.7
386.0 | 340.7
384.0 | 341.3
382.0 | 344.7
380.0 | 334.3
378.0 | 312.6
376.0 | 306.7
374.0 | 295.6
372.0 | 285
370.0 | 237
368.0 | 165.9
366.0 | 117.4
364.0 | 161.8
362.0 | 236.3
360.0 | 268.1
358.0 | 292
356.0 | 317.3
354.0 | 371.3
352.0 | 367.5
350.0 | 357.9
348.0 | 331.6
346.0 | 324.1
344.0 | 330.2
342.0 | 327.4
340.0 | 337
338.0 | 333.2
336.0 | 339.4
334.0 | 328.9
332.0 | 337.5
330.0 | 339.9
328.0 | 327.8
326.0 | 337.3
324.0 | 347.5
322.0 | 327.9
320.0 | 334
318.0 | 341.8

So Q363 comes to 0.19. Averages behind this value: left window 329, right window 340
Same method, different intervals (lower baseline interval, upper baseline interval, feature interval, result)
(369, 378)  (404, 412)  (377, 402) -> -0.09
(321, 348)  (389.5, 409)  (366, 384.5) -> 0.21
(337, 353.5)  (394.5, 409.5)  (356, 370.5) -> 0.49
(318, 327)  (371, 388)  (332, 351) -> -0.01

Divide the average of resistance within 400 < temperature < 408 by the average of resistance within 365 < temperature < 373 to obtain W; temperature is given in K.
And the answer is 1.7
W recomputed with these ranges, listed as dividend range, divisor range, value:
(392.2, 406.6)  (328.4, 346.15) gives 1.03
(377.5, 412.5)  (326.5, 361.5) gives 1.03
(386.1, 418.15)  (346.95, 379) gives 1.22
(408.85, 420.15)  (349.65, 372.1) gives 1.21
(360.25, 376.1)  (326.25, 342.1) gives 0.67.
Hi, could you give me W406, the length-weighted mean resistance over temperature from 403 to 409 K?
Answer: 349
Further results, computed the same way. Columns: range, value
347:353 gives 352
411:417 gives 320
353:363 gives 297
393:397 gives 342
